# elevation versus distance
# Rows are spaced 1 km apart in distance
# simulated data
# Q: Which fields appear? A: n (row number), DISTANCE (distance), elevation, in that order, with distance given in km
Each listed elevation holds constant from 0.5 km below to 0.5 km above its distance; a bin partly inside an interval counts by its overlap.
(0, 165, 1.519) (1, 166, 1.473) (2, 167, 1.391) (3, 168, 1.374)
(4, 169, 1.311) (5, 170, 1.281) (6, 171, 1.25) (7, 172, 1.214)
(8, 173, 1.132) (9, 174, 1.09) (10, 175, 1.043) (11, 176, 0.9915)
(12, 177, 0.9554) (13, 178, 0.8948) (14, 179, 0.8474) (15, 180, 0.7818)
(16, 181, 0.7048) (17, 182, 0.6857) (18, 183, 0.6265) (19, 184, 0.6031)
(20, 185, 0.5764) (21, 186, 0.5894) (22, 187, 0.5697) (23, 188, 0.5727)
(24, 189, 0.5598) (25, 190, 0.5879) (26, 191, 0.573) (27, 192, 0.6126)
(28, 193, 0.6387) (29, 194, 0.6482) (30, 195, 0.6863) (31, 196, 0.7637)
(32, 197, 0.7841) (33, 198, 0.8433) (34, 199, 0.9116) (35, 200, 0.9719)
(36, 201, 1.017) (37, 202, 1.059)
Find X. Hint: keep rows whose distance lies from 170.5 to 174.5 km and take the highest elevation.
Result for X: 1.25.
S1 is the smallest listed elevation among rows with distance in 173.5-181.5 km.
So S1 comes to 0.7048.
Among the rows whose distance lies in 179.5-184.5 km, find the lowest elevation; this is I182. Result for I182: 0.6031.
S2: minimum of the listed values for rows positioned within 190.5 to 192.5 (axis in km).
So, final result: 0.573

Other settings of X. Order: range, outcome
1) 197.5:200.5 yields 0.9719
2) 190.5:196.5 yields 0.7637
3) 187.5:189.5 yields 0.5727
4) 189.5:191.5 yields 0.5879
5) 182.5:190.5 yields 0.6265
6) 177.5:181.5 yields 0.8948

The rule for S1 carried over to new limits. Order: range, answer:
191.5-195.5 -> 0.6126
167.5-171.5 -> 1.25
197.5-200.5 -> 0.8433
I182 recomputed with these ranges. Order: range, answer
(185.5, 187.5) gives 0.5697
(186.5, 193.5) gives 0.5598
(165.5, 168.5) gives 1.374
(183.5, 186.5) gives 0.5764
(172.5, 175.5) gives 1.043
